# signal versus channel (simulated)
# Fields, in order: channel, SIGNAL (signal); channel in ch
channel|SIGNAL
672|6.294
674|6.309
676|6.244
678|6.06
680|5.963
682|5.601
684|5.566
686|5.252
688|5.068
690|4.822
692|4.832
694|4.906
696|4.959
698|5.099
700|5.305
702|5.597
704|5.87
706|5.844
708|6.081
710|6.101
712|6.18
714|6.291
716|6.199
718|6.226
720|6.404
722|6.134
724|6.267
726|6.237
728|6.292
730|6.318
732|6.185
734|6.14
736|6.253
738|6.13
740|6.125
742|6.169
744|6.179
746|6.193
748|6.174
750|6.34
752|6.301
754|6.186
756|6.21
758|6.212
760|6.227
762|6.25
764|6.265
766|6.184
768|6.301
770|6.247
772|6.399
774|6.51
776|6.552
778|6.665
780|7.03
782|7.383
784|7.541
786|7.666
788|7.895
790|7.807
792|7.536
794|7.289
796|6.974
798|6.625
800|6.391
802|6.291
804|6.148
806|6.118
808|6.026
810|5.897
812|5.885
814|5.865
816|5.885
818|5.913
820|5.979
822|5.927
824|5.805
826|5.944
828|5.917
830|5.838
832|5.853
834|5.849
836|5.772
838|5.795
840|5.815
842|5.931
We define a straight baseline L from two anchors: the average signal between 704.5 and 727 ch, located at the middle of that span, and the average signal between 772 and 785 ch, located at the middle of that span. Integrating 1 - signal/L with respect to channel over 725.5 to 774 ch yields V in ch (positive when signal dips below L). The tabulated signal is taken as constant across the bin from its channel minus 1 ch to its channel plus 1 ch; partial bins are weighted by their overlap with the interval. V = 2.4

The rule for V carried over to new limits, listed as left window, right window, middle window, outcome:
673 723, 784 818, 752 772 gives 0.2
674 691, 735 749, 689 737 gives 0.4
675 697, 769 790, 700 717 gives -0.6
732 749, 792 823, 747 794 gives -3.7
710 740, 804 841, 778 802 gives -4.8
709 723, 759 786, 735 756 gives 0.7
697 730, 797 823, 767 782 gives -1.3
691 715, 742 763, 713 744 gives -1.6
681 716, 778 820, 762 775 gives 0.0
